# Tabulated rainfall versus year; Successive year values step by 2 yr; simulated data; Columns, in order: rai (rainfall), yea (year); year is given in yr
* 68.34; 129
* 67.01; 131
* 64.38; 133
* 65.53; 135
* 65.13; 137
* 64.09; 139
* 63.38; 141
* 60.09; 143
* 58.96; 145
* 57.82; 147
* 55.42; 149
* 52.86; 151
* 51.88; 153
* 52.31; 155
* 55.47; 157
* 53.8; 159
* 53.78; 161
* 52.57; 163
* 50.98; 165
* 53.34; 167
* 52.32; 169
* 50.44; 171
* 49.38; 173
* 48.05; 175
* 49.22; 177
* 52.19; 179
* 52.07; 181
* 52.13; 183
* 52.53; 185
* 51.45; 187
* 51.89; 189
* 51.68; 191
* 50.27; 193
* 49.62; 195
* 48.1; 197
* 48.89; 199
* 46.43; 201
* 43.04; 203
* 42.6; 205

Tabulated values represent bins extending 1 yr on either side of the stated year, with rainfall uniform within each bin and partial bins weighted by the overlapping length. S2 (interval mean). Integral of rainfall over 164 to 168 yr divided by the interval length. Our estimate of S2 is 52.2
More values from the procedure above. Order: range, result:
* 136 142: 64.2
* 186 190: 51.7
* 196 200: 48.5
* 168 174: 50.7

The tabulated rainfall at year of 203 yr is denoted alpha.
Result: 43.04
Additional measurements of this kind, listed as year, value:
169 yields 52.32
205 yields 42.6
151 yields 52.86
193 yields 50.27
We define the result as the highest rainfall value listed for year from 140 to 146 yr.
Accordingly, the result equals 63.38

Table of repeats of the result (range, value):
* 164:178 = 53.34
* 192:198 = 50.27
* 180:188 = 52.53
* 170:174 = 50.44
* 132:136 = 65.53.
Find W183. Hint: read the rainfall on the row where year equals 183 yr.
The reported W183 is 52.13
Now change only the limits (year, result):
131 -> 67.01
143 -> 60.09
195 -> 49.62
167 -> 53.34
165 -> 50.98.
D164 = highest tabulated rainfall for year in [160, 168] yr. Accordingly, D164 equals 53.78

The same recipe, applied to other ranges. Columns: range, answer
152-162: 55.47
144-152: 58.96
